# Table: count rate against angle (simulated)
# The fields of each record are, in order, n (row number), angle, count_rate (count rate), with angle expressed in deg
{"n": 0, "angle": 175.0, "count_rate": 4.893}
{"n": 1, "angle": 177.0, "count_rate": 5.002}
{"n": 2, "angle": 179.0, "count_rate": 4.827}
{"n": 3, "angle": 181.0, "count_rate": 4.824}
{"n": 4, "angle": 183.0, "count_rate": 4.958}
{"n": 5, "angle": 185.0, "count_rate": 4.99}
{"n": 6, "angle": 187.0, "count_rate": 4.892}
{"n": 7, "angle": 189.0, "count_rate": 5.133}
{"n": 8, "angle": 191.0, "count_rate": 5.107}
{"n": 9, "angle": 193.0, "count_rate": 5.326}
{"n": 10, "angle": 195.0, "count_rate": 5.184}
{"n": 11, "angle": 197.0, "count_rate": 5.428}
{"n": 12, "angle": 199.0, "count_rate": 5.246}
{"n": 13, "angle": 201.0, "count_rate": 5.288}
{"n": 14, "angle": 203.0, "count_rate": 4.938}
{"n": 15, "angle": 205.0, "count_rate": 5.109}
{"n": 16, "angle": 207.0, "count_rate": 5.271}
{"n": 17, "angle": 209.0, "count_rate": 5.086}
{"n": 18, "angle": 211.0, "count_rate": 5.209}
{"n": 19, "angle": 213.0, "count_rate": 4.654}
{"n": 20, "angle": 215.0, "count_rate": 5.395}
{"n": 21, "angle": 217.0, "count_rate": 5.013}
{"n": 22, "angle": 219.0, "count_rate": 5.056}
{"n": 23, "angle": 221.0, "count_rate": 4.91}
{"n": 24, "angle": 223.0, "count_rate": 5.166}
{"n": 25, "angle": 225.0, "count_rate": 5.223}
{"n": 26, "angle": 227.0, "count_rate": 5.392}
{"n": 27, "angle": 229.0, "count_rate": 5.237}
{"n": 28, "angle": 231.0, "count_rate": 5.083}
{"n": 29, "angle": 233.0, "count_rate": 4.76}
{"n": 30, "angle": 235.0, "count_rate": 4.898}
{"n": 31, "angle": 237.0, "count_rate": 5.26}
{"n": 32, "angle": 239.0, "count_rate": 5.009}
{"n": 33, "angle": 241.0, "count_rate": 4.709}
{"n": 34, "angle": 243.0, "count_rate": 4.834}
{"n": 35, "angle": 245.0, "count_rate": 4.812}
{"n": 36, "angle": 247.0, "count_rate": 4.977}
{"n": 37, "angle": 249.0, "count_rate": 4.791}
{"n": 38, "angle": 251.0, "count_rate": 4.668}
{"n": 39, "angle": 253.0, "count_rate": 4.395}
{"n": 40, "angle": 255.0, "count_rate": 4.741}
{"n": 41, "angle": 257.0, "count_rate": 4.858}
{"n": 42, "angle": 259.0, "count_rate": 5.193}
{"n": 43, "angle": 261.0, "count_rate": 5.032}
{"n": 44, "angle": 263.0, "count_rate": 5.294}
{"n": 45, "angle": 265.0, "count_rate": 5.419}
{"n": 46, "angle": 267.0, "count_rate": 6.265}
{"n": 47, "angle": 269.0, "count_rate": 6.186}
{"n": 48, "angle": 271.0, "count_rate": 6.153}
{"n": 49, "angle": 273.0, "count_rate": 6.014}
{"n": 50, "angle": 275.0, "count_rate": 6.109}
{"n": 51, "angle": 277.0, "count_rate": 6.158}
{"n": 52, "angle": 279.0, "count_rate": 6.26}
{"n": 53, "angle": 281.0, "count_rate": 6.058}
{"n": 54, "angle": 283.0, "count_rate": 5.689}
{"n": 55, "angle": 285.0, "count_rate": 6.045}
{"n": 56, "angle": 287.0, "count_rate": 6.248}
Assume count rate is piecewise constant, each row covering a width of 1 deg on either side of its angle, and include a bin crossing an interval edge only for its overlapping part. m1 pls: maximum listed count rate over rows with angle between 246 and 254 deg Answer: 4.977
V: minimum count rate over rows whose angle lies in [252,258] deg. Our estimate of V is 4.395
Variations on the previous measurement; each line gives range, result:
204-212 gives 5.086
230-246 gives 4.709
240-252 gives 4.668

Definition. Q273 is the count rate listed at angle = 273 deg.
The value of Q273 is 6.014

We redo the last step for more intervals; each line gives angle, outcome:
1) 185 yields 4.99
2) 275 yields 6.109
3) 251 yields 4.668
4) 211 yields 5.209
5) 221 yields 4.91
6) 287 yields 6.248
